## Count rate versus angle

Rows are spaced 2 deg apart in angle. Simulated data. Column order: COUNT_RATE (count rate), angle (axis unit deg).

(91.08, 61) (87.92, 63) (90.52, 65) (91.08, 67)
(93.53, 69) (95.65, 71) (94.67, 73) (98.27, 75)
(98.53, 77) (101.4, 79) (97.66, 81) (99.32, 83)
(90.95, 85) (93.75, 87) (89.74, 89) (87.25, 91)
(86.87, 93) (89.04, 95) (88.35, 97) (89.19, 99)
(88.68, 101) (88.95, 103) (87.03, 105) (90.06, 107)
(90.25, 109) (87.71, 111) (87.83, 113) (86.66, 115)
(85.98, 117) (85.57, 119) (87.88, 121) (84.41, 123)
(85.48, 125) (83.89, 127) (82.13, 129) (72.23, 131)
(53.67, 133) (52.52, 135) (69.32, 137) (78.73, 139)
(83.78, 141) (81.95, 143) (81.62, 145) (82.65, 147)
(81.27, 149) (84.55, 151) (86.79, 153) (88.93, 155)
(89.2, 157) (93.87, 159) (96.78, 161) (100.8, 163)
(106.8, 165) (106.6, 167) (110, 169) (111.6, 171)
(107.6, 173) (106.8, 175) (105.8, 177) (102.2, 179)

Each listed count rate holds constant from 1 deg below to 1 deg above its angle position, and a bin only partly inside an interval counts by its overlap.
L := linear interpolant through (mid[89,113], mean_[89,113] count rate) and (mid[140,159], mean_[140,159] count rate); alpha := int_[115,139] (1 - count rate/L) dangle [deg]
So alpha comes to 2.6 deg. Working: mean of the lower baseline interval 88.5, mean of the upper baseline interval 85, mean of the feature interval 77.1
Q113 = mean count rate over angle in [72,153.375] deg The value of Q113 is 85.8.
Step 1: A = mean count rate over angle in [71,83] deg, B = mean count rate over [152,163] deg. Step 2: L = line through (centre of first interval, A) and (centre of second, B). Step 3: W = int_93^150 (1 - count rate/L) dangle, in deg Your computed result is 7.4 deg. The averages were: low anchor 98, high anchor 92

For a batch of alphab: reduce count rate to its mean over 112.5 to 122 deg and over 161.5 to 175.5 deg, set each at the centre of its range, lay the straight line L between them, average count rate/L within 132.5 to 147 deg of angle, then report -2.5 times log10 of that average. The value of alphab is 0.29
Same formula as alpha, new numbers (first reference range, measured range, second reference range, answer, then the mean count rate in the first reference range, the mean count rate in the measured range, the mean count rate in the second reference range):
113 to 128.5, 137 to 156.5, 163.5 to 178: 2.9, 85.7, 82.8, 108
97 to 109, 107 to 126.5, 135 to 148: -0.5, 88.9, 87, 77.6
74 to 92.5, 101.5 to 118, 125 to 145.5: -0.7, 95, 88.1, 74.4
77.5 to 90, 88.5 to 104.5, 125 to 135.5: 0.1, 95.6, 88.4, 71.2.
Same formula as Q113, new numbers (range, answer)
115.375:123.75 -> 86.1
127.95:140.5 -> 68.8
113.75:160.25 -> 81.1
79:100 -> 91.7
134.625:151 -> 77.9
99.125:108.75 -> 88.8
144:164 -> 88.6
